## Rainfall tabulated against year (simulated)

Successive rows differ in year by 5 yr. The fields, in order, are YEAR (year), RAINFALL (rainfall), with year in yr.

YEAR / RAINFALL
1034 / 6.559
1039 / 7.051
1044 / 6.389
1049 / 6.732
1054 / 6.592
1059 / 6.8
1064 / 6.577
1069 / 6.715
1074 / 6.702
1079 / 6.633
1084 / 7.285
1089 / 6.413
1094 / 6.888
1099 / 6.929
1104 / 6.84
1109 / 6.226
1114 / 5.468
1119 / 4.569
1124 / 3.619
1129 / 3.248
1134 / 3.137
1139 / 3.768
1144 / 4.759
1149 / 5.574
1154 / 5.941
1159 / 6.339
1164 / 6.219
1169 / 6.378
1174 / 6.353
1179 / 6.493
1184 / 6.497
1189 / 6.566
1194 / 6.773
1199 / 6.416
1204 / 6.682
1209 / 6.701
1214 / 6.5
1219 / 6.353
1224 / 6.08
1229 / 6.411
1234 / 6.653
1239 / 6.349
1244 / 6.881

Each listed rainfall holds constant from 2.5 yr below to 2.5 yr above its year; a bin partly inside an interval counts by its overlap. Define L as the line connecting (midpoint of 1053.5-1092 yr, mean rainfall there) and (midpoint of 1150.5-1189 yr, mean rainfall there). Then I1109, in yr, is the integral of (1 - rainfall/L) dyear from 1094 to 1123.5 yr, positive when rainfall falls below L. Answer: 3.0 yr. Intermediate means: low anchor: 6.72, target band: 5.92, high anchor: 6.31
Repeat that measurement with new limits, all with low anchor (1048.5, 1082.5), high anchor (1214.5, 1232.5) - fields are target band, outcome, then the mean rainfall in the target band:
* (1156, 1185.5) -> 0.4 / 6.37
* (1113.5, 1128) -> 5.0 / 4.29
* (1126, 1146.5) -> 8.8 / 3.73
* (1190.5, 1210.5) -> -0.8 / 6.64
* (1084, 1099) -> -0.4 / 6.8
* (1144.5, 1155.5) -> 1.6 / 5.56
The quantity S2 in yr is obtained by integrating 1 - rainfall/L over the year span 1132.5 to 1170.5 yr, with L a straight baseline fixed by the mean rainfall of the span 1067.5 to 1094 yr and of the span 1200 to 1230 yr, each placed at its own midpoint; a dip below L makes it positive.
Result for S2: 7.52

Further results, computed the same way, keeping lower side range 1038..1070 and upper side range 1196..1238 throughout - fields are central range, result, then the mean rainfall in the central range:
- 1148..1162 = 1.2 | 6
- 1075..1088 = -0.4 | 6.87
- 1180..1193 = -0.1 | 6.55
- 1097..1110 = -0.2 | 6.71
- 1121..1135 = 6.8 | 3.4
